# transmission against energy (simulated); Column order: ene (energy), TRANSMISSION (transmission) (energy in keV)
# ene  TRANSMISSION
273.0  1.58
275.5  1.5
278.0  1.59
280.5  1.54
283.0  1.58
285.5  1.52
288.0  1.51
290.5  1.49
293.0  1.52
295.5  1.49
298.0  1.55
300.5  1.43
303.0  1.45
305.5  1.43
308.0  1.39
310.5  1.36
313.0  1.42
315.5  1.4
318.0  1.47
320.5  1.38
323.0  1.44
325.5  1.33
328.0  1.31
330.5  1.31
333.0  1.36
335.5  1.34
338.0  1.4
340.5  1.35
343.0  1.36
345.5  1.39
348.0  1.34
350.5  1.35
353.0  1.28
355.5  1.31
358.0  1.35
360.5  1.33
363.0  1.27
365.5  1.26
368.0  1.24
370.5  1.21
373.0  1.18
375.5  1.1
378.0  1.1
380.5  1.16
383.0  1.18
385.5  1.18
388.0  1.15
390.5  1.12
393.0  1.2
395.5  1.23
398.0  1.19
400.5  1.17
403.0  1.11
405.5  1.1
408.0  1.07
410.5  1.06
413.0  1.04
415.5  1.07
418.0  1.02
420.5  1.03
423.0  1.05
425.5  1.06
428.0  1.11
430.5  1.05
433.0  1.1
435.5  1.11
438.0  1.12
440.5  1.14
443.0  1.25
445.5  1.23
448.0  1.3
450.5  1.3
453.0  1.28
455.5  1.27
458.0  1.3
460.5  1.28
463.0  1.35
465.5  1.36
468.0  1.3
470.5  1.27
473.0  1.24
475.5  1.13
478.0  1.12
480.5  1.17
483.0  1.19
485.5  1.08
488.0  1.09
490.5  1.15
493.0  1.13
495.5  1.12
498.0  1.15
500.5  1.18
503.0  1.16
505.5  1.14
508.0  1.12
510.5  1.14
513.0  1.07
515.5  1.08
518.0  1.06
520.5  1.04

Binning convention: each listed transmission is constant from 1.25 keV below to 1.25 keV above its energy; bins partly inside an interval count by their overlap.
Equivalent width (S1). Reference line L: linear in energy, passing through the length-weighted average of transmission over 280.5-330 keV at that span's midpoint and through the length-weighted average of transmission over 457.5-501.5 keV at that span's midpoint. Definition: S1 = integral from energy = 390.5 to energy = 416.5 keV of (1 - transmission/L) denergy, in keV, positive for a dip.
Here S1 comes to 3.6 keV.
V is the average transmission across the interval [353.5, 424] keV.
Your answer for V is 1.16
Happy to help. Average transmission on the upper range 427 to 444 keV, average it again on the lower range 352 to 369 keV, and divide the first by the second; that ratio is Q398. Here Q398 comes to 0.87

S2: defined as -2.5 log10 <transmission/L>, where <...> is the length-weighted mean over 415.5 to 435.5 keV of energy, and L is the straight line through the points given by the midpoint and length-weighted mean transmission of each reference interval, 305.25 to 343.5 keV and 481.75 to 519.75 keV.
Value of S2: 0.16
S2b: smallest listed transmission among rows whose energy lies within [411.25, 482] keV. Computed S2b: 1.02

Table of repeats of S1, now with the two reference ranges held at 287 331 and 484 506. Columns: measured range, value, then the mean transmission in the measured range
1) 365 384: 2.14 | 1.18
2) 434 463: -0.77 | 1.24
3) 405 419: 2.29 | 1.06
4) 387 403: 1.49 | 1.17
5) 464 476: -0.99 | 1.27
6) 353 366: 0.42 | 1.3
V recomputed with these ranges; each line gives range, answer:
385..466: 1.16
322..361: 1.35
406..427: 1.05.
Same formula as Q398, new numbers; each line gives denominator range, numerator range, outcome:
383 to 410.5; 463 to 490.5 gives 1.04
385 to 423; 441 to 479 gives 1.14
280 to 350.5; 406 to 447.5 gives 0.77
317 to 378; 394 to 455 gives 0.86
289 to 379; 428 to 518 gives 0.87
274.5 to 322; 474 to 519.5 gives 0.76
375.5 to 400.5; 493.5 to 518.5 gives 0.97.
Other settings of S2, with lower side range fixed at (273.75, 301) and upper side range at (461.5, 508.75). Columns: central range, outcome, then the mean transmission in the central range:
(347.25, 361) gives 0.07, 1.33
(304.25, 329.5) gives 0.06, 1.39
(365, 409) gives 0.16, 1.16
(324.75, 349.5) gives 0.07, 1.35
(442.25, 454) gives -0.02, 1.27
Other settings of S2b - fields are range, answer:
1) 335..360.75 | 1.28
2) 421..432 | 1.05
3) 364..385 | 1.1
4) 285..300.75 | 1.43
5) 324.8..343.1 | 1.31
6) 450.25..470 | 1.27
